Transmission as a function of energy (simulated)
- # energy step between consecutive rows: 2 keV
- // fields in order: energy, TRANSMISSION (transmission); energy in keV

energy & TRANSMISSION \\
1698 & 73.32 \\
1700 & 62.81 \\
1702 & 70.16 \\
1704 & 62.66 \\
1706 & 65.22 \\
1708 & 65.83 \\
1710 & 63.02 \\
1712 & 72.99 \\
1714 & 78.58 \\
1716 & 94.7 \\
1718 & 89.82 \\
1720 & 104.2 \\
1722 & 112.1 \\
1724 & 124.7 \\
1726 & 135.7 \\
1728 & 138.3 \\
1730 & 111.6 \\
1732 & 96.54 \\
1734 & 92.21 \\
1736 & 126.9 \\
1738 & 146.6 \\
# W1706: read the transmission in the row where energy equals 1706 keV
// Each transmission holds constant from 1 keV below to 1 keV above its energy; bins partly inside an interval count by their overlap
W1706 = 65.22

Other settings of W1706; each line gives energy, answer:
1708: 65.83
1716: 94.7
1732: 96.54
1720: 104.2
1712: 72.99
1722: 112.1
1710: 63.02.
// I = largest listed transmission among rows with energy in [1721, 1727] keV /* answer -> 135.7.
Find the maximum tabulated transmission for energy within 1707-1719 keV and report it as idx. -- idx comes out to 94.7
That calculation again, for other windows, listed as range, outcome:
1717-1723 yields 112.1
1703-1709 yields 65.83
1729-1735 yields 111.6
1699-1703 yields 70.16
